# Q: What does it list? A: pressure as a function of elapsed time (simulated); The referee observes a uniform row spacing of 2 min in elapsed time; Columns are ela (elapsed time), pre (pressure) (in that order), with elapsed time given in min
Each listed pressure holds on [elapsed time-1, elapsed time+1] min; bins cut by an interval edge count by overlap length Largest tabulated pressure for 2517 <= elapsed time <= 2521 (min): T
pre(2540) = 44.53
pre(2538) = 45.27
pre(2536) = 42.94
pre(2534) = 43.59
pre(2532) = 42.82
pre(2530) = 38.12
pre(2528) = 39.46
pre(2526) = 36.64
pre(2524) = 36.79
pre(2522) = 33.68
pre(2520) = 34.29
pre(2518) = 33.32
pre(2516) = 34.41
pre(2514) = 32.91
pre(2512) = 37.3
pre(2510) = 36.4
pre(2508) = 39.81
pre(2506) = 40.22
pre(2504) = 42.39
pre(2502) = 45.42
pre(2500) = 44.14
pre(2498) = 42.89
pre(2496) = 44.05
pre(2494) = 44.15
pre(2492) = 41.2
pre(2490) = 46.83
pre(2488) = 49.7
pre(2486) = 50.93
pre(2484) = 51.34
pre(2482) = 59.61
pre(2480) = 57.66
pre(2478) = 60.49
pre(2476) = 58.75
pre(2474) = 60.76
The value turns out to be 34.29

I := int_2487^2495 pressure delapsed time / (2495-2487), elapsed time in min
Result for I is 45.5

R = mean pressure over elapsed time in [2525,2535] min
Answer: 40.1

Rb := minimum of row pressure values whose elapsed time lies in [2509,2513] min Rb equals 36.4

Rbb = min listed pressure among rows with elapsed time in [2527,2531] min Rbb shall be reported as 38.12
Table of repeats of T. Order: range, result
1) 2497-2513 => 45.42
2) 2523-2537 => 43.59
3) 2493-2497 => 44.15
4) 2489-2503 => 46.83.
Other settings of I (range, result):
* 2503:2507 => 41.3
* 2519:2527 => 35.4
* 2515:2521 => 34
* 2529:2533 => 40.5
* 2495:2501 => 43.7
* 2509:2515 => 35.5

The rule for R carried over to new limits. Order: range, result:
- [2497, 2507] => 43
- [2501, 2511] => 40.8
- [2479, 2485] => 56.2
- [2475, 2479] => 59.6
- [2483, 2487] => 51.1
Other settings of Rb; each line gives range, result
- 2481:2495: 41.2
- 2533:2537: 42.94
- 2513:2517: 32.91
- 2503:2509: 39.81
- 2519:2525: 33.68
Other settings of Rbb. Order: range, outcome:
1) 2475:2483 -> 57.66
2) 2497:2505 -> 42.39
